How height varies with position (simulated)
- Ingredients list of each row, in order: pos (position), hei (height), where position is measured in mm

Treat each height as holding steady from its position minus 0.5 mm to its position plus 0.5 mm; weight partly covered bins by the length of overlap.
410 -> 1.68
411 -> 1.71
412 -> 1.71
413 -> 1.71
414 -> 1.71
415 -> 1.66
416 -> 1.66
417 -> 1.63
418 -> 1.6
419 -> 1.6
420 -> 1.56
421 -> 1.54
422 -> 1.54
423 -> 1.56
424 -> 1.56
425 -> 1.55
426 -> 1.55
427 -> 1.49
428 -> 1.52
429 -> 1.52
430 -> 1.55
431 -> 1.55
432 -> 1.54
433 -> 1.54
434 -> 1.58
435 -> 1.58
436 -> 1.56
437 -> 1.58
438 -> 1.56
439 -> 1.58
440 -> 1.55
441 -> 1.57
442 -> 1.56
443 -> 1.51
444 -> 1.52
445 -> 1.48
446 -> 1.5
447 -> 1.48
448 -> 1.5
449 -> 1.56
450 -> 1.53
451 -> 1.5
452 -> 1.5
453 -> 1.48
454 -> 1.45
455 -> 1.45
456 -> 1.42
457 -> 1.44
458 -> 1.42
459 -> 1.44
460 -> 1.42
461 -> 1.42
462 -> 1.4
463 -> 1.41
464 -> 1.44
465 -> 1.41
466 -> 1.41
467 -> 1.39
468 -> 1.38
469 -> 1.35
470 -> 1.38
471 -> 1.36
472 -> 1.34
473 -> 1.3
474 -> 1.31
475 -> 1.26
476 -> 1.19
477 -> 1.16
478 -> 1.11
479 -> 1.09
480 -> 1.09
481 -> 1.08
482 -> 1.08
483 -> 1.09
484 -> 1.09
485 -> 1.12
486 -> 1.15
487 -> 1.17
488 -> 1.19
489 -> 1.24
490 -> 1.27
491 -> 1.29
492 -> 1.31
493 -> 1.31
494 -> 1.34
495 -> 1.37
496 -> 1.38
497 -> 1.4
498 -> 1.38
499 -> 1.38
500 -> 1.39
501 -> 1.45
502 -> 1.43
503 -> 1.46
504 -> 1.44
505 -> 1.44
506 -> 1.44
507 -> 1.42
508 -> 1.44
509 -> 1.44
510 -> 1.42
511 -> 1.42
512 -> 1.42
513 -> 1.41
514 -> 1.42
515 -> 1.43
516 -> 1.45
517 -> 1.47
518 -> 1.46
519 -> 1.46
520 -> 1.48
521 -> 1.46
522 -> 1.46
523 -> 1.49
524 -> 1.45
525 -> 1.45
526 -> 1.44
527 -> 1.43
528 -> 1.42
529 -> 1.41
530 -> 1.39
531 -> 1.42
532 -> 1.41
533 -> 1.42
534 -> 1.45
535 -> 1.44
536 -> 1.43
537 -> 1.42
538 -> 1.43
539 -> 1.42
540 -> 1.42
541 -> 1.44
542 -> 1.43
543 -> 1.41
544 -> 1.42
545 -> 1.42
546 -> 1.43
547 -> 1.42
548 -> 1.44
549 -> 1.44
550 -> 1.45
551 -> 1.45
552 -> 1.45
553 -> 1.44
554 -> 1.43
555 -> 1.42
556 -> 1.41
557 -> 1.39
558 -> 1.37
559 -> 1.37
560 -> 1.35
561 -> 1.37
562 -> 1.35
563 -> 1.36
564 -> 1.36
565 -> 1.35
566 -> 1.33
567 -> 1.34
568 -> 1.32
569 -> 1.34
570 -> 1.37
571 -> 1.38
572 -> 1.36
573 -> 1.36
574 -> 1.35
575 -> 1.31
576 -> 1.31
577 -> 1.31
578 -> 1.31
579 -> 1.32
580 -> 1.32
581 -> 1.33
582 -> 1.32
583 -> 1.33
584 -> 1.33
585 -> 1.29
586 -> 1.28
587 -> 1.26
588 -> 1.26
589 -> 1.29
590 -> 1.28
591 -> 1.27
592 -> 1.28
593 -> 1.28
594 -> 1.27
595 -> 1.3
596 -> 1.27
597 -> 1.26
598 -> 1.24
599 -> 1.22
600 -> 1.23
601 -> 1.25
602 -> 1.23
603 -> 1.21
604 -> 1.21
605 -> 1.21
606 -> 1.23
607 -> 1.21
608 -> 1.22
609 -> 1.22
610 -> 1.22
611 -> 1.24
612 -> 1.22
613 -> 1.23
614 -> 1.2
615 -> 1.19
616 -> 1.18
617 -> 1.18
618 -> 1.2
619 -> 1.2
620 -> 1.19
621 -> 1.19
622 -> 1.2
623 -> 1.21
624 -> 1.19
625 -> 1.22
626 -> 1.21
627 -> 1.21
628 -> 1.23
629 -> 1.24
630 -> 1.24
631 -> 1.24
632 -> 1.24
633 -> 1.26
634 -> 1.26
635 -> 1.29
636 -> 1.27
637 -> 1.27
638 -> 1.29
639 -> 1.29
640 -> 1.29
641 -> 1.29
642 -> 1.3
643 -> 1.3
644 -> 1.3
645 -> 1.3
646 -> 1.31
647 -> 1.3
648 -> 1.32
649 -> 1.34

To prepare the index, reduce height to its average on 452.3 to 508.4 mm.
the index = 1.33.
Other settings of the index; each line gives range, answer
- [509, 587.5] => 1.4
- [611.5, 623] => 1.2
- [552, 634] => 1.28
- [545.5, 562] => 1.41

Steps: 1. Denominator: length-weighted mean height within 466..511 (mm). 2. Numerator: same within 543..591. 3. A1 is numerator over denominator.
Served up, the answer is 1.04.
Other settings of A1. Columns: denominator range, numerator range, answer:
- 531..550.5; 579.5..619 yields 0.87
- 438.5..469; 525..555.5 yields 0.97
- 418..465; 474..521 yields 0.87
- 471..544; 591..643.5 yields 0.91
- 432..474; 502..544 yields 0.98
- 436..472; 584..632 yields 0.84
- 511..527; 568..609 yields 0.89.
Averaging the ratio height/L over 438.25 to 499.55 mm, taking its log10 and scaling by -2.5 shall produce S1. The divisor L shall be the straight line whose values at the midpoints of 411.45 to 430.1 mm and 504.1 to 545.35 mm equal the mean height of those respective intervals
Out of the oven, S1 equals 0.12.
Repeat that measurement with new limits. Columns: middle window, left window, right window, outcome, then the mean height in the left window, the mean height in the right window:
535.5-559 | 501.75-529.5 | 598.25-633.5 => -0.042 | 1.44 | 1.22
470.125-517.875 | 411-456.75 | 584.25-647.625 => 0.107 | 1.55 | 1.25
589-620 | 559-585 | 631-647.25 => 0.068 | 1.34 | 1.28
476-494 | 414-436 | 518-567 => 0.261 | 1.57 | 1.42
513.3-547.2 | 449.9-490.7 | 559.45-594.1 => -0.094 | 1.31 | 1.32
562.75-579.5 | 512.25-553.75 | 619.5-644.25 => 0.019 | 1.44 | 1.25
